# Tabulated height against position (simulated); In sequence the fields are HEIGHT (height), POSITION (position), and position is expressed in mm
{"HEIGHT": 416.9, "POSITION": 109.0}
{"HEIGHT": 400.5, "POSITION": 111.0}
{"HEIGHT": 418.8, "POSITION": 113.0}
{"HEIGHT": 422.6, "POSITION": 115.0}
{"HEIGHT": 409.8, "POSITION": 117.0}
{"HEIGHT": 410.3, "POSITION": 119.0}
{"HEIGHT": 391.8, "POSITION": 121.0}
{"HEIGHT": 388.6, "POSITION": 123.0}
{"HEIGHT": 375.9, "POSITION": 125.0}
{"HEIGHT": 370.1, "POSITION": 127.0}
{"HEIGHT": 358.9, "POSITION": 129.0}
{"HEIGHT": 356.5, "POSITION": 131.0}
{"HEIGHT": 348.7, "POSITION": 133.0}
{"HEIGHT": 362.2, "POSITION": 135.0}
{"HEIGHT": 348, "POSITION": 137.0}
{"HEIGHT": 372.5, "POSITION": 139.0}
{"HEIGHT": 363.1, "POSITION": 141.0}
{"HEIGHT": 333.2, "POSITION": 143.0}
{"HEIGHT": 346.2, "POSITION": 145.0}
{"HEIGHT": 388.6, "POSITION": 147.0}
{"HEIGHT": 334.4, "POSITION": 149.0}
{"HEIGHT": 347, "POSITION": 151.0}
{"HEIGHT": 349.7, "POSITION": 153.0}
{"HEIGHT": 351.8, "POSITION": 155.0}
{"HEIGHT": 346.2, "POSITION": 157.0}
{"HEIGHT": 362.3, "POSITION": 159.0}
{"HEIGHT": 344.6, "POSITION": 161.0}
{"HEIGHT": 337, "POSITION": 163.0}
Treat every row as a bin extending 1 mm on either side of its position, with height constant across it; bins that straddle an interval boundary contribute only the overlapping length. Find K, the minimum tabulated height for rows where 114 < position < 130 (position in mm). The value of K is 358.9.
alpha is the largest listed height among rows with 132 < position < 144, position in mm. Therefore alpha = 372.5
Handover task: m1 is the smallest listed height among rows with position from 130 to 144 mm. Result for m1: 333.2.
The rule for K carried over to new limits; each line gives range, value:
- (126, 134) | 348.7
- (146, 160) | 334.4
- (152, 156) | 349.7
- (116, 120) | 409.8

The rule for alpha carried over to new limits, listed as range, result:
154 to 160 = 362.3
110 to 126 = 422.6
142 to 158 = 388.6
